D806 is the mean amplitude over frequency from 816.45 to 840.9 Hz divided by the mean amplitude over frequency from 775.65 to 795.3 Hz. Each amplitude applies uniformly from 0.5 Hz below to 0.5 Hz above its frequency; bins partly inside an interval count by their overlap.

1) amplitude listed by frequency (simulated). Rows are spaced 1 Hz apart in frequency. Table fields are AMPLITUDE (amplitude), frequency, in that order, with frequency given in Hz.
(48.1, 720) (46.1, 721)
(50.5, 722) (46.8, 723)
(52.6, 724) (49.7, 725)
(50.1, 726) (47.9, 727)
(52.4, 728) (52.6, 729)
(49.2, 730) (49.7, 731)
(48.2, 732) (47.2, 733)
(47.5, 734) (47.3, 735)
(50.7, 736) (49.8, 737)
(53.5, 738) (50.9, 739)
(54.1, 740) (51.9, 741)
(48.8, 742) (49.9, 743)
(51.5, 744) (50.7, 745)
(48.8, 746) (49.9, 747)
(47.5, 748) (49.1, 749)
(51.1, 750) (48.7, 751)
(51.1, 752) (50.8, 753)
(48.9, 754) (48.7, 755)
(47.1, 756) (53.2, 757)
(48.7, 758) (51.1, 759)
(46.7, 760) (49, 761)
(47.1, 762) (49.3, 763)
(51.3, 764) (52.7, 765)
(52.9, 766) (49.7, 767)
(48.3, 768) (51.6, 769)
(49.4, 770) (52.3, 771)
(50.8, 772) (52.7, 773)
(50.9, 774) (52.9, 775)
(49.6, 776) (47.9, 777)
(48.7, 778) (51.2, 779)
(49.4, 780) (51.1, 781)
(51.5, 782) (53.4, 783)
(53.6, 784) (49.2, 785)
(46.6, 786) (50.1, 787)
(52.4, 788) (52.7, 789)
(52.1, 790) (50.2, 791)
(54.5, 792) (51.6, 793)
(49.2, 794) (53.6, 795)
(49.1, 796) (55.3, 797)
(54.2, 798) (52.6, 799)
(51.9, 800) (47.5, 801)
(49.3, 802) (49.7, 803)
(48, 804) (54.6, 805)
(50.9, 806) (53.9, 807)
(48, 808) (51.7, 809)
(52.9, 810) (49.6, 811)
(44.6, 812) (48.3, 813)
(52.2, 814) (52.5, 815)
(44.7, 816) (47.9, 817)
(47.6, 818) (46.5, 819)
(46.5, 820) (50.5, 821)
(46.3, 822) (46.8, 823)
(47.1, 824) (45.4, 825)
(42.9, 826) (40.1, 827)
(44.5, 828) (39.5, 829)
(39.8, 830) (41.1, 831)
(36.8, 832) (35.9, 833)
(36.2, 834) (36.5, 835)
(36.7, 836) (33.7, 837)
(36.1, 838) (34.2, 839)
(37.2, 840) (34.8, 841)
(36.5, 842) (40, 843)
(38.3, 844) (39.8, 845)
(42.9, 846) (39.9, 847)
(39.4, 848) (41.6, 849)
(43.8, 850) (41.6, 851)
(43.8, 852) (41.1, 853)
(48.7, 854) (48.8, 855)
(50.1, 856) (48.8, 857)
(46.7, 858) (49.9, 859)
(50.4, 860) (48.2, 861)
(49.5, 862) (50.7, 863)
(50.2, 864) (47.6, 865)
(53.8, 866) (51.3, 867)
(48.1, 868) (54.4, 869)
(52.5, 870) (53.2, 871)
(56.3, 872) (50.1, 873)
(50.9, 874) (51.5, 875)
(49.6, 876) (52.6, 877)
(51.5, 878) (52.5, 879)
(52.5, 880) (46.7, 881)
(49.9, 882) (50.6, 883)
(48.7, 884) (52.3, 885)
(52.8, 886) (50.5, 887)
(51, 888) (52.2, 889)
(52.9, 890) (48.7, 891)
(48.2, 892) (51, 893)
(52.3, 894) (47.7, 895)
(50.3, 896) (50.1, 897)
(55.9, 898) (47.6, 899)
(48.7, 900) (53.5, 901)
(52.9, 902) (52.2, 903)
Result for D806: 0.8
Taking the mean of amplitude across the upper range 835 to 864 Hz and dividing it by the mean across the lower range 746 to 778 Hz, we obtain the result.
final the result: 0.85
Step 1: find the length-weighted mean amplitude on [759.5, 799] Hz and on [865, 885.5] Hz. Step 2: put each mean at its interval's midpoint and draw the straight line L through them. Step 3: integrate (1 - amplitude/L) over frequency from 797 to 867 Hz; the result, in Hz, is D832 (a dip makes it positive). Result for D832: 8.0 Hz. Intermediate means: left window 50.9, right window 51.4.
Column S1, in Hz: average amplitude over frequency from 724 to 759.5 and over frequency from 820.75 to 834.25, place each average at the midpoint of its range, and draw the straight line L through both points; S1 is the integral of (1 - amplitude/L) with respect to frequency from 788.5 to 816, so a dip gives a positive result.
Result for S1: -4.0 Hz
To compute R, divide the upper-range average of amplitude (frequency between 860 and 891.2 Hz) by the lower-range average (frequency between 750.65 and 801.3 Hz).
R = 1.01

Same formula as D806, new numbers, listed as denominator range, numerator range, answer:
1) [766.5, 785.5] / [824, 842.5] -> 0.76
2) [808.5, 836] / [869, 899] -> 1.14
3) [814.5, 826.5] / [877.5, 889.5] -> 1.08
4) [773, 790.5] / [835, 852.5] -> 0.76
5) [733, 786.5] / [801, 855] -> 0.87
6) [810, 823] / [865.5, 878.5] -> 1.08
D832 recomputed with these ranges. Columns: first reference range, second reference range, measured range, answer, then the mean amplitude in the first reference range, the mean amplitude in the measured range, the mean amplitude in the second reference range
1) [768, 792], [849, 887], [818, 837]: 3.1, 50.9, 42.1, 49.7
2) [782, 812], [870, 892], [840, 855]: 3.0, 51.2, 41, 51.2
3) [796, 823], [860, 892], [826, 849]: 5.5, 49.8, 38.4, 51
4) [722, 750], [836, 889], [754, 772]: -0.2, 50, 49.9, 46.8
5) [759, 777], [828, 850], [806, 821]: -2.3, 50.4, 49.2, 38.2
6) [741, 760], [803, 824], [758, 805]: -1.3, 49.7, 50.8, 49.2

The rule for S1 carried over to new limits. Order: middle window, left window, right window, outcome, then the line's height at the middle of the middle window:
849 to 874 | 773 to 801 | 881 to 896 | 0.8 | 50.7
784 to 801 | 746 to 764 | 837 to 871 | -1.4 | 47.6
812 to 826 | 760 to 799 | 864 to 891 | 1.0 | 51.1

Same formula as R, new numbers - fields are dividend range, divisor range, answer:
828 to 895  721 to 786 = 0.92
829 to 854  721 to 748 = 0.78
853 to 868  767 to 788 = 0.97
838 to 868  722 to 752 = 0.89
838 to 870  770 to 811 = 0.88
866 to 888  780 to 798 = 1.00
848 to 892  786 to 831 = 1.01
